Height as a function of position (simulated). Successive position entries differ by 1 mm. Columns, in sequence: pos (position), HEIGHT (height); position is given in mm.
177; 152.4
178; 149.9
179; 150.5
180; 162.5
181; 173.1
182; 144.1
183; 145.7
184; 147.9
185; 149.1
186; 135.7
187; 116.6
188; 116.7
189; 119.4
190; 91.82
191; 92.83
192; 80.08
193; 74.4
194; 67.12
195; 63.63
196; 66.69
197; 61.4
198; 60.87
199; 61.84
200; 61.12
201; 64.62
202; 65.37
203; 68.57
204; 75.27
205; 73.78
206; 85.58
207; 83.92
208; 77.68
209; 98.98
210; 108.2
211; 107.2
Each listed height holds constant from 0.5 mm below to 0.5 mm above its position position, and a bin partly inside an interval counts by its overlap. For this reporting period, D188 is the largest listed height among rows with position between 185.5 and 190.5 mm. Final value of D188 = 135.7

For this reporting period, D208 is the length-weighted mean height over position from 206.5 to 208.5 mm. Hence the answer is 80.8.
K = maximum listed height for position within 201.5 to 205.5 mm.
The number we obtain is 75.27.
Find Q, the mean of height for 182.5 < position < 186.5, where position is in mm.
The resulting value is 145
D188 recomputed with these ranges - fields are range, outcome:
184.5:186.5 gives 149.1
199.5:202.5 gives 65.37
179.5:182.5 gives 173.1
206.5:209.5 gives 98.98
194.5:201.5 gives 66.69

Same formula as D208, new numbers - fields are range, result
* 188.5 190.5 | 106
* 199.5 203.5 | 64.9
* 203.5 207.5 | 79.6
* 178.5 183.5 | 155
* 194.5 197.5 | 63.9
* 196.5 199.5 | 61.4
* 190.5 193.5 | 82.4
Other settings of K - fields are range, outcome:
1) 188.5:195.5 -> 119.4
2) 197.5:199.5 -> 61.84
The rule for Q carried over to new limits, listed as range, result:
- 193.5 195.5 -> 65.4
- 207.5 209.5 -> 88.3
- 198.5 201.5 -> 62.5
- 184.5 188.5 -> 130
